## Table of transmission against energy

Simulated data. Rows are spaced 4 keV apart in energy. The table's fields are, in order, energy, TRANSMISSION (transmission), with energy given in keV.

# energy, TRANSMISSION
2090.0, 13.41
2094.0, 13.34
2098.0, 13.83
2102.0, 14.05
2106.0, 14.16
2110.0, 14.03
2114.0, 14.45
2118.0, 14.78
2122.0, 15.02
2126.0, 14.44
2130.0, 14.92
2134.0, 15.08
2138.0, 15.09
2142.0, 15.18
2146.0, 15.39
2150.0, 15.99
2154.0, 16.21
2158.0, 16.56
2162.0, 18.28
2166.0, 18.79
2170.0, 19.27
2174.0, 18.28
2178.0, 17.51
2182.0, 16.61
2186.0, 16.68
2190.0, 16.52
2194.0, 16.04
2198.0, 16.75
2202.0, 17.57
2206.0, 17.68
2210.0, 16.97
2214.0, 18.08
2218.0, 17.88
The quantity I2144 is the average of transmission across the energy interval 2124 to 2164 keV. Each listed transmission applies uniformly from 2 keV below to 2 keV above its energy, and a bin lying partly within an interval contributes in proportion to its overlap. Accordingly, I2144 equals 15.7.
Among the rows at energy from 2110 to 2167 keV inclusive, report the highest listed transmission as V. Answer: 18.79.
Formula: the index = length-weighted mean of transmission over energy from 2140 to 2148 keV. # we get 15.3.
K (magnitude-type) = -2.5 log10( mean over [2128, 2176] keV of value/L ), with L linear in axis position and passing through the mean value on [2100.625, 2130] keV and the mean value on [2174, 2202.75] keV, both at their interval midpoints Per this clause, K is -0.06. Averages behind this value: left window 14.5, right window 16.9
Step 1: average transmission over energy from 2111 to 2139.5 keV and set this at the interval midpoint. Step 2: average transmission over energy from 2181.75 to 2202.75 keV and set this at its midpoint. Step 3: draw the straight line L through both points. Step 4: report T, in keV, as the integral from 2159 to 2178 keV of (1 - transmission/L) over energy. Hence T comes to -2.9 keV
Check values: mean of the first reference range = 14.8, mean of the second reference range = 16.7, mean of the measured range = 18.4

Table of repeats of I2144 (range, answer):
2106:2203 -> 16.2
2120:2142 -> 14.9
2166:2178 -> 18.6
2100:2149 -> 14.7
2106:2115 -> 14.2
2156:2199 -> 17.4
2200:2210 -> 17.5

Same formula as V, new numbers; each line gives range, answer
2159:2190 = 19.27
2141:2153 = 15.99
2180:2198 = 16.75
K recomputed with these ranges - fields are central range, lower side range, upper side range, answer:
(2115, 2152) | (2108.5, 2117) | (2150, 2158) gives 0.01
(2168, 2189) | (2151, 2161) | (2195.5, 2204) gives -0.05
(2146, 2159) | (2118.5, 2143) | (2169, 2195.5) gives -0.01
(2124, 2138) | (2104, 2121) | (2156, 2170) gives 0.06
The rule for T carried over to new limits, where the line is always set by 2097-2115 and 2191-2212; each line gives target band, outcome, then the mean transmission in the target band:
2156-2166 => -1.2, 17.7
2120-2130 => -0.1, 14.8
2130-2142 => -0.1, 15.1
